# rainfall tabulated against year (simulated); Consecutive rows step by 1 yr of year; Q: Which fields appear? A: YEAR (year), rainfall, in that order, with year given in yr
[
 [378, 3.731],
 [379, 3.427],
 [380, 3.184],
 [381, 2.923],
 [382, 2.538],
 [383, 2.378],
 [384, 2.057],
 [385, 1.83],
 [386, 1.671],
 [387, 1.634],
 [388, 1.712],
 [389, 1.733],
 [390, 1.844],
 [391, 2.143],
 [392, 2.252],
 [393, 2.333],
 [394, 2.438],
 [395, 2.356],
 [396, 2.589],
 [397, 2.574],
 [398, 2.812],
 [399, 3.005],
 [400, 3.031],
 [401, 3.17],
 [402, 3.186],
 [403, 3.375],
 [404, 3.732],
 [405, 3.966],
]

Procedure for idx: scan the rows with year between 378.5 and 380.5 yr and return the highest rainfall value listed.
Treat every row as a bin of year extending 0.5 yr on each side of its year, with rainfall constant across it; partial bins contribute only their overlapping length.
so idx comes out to 3.427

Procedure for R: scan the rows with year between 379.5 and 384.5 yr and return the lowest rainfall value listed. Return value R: 2.057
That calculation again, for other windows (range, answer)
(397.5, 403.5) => 2.812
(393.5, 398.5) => 2.356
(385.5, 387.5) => 1.634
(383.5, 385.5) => 1.83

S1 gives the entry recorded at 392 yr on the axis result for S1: 2.252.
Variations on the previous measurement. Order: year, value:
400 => 3.031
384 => 2.057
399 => 3.005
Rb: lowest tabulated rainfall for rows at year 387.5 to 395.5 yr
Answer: 1.712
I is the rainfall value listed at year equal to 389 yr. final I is 1.733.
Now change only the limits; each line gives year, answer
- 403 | 3.375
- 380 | 3.184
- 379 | 3.427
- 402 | 3.186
